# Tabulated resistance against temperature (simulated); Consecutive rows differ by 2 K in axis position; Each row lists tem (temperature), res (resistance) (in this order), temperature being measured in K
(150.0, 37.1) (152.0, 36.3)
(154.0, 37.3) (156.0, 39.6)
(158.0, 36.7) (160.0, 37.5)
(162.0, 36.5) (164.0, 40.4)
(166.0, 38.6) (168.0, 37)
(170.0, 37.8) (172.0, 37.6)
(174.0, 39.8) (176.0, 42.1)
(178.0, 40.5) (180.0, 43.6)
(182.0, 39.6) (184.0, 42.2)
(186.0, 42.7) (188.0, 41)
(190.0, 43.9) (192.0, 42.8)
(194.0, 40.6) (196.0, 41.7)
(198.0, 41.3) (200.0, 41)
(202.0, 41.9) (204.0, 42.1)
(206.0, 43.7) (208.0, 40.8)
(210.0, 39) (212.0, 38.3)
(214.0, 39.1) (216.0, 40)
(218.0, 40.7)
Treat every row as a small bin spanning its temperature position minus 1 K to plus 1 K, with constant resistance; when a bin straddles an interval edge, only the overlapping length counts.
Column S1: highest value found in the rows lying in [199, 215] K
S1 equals 43.7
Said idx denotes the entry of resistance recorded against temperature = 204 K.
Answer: 42.1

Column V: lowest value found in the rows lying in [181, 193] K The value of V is 39.6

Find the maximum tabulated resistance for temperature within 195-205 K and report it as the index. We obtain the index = 42.1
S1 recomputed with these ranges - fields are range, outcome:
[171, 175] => 39.8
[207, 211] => 40.8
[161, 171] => 40.4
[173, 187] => 43.6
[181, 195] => 43.9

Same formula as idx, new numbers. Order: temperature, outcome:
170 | 37.8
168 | 37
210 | 39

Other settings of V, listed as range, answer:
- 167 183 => 37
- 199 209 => 40.8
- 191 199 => 40.6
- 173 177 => 39.8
